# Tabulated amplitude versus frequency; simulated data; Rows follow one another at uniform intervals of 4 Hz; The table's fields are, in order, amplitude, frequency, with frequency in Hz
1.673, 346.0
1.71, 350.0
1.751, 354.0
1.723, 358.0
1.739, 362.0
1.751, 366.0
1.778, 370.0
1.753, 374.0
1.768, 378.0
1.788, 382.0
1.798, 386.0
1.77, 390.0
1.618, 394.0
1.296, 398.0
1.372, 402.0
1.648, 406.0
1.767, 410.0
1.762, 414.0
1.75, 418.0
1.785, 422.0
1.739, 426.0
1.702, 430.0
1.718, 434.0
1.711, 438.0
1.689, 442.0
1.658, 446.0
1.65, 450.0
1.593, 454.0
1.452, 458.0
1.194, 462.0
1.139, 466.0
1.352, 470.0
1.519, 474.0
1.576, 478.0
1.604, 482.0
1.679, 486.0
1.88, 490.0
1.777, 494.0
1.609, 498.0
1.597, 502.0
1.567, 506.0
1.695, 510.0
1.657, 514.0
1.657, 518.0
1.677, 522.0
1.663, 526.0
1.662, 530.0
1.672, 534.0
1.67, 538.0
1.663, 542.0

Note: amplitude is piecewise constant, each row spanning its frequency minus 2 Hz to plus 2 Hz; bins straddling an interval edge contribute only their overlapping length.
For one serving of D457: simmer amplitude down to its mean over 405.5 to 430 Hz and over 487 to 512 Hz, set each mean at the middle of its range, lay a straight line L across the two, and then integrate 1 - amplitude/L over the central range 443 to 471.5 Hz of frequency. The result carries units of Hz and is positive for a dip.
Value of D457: 4.5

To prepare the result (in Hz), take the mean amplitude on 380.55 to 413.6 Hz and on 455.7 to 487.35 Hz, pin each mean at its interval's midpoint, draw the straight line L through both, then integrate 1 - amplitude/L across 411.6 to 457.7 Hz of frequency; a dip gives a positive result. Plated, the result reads -4.84 Hz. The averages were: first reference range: 1.64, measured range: 1.7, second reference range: 1.44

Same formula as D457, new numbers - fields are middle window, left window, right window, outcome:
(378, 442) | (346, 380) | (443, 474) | -3.61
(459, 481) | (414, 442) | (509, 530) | 4.28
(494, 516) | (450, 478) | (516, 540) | -0.92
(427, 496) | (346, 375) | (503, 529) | 3.99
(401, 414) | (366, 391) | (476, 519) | 0.81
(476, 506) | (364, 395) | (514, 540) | 0.37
